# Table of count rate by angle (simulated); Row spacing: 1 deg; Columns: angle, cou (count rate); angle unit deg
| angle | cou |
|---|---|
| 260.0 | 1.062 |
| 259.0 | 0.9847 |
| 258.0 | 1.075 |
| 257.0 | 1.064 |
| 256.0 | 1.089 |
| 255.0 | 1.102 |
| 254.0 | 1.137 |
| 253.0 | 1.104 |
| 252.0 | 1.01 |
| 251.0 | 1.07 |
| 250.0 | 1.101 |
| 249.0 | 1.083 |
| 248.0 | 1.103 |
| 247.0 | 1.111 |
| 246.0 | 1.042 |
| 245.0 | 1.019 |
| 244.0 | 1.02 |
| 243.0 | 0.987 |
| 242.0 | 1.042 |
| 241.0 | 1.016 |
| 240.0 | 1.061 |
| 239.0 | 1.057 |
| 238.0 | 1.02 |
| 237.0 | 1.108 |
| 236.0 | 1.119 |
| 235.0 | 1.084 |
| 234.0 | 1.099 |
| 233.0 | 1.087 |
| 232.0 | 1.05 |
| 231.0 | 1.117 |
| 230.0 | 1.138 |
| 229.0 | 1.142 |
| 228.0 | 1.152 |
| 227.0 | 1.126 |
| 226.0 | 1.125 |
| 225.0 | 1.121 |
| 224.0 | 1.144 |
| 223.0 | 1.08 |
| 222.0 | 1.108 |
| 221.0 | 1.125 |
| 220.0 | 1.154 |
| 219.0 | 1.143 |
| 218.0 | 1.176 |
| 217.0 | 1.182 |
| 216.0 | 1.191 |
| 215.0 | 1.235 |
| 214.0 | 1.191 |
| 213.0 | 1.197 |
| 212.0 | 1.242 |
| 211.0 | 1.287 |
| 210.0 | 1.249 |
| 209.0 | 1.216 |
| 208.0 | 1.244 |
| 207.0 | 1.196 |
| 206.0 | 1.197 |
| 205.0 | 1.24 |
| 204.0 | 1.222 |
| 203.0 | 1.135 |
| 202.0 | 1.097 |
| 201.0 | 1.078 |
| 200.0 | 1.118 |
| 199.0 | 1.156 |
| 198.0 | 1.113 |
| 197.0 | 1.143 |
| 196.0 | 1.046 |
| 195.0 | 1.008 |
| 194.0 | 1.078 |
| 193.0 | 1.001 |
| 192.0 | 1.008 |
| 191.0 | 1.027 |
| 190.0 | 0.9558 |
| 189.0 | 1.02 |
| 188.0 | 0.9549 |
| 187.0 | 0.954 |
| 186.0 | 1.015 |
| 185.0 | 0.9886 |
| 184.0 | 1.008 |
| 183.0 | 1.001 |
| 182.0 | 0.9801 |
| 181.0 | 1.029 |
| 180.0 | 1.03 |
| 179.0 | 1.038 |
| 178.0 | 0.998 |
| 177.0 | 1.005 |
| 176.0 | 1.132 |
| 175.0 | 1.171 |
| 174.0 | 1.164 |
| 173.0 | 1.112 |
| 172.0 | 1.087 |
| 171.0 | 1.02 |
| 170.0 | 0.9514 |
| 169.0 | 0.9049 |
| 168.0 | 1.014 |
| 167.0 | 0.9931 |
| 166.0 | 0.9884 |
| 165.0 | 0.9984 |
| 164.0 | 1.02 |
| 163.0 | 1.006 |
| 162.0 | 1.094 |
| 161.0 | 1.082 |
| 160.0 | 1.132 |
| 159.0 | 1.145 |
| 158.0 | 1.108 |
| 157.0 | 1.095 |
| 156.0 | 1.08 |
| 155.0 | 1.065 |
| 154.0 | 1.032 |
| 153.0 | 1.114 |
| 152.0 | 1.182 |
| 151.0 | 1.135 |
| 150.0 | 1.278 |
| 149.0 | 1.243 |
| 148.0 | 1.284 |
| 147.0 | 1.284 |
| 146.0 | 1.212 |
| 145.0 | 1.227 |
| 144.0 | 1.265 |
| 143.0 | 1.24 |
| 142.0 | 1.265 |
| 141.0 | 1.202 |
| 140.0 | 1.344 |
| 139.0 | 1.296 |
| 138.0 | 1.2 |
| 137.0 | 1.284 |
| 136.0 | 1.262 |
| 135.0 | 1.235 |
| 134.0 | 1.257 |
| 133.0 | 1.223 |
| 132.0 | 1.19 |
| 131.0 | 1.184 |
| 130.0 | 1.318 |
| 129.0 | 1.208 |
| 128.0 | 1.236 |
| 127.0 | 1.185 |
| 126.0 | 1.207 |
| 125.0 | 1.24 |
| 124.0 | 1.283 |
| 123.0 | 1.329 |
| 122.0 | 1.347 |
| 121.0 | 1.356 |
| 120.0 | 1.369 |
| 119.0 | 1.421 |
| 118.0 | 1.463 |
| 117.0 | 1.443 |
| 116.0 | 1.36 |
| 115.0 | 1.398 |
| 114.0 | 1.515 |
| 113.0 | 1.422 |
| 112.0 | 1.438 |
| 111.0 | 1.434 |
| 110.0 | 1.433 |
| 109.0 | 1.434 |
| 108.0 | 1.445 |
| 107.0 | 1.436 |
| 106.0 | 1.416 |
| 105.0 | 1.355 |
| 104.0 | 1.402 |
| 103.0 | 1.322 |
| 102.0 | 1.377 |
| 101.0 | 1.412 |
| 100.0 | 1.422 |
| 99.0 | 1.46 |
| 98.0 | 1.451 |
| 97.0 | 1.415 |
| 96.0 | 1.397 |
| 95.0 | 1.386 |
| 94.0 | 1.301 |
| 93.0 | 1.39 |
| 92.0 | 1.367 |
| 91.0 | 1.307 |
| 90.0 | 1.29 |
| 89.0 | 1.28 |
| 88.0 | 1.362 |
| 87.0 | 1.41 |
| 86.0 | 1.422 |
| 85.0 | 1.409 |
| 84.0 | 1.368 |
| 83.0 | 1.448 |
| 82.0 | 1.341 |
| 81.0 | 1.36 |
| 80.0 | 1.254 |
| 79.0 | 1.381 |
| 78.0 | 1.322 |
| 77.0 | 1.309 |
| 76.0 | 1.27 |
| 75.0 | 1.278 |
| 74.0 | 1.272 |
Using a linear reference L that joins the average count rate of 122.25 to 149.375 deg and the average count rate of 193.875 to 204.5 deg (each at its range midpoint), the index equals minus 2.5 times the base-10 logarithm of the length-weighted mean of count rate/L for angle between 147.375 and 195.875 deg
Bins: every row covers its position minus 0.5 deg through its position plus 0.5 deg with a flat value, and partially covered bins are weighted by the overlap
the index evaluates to 0.11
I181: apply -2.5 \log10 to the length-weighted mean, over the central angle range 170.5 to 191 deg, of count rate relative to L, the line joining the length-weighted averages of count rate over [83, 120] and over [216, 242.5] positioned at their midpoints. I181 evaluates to 0.18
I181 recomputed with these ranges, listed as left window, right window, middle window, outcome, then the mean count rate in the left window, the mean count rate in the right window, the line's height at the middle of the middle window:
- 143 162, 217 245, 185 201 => 0.090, 1.16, 1.1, 1.13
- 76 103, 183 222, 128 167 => 0.058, 1.37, 1.12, 1.24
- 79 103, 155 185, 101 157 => -0.065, 1.37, 1.05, 1.22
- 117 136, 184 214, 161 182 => 0.136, 1.28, 1.11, 1.18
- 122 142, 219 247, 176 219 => 0.040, 1.25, 1.09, 1.14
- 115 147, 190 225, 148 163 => 0.100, 1.28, 1.14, 1.24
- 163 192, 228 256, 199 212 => -0.142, 1.02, 1.08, 1.04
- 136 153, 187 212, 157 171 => 0.159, 1.24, 1.12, 1.2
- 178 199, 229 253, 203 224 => -0.142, 1.02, 1.07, 1.04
